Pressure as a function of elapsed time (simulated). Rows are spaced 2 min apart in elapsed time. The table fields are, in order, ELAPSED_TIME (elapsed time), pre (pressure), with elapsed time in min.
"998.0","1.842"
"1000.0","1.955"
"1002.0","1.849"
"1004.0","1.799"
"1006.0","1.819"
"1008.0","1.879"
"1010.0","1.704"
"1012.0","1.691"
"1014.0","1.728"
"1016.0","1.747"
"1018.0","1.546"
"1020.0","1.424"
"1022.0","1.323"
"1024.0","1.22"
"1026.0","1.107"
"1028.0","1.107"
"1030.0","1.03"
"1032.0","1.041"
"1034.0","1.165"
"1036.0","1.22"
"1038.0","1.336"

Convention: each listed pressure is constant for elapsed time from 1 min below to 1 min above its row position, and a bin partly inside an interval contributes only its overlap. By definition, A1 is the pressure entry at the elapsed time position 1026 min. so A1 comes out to 1.107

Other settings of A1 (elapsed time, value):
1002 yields 1.849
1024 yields 1.22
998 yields 1.842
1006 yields 1.819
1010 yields 1.704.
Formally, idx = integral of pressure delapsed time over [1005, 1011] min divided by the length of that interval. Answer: 1.8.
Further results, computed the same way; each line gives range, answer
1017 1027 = 1.32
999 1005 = 1.87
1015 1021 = 1.57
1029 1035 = 1.08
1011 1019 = 1.68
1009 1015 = 1.71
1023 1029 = 1.14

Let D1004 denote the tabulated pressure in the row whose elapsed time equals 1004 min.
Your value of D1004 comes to 1.799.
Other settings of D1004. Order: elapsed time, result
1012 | 1.691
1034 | 1.165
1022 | 1.323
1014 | 1.728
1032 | 1.041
